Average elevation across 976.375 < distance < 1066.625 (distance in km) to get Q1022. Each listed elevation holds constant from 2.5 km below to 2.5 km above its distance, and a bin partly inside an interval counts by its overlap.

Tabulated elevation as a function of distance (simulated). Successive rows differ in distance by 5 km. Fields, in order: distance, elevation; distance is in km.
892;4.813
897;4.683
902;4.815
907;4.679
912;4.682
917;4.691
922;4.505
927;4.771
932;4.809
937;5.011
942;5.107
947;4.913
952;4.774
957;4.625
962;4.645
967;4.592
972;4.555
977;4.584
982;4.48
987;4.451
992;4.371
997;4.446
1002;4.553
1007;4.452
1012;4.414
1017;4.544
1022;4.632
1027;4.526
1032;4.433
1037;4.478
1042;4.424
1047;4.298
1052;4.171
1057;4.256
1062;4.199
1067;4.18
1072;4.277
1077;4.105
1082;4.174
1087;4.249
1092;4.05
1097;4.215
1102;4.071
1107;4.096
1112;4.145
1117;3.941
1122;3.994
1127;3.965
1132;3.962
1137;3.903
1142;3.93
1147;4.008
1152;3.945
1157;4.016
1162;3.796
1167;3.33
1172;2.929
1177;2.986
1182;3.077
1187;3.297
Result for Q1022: 4.42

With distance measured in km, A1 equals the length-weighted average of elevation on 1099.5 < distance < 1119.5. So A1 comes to 4.06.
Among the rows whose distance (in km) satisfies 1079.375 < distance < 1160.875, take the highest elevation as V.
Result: 4.249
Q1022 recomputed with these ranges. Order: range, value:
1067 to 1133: 4.1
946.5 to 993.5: 4.59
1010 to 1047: 4.48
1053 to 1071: 4.21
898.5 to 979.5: 4.73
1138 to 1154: 3.96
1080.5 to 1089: 4.21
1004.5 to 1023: 4.5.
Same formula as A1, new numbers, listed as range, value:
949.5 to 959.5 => 4.7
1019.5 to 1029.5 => 4.58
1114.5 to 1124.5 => 3.97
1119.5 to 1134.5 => 3.97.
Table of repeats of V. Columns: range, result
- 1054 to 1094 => 4.277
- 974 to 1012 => 4.584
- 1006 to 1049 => 4.632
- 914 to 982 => 5.107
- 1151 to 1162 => 4.016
